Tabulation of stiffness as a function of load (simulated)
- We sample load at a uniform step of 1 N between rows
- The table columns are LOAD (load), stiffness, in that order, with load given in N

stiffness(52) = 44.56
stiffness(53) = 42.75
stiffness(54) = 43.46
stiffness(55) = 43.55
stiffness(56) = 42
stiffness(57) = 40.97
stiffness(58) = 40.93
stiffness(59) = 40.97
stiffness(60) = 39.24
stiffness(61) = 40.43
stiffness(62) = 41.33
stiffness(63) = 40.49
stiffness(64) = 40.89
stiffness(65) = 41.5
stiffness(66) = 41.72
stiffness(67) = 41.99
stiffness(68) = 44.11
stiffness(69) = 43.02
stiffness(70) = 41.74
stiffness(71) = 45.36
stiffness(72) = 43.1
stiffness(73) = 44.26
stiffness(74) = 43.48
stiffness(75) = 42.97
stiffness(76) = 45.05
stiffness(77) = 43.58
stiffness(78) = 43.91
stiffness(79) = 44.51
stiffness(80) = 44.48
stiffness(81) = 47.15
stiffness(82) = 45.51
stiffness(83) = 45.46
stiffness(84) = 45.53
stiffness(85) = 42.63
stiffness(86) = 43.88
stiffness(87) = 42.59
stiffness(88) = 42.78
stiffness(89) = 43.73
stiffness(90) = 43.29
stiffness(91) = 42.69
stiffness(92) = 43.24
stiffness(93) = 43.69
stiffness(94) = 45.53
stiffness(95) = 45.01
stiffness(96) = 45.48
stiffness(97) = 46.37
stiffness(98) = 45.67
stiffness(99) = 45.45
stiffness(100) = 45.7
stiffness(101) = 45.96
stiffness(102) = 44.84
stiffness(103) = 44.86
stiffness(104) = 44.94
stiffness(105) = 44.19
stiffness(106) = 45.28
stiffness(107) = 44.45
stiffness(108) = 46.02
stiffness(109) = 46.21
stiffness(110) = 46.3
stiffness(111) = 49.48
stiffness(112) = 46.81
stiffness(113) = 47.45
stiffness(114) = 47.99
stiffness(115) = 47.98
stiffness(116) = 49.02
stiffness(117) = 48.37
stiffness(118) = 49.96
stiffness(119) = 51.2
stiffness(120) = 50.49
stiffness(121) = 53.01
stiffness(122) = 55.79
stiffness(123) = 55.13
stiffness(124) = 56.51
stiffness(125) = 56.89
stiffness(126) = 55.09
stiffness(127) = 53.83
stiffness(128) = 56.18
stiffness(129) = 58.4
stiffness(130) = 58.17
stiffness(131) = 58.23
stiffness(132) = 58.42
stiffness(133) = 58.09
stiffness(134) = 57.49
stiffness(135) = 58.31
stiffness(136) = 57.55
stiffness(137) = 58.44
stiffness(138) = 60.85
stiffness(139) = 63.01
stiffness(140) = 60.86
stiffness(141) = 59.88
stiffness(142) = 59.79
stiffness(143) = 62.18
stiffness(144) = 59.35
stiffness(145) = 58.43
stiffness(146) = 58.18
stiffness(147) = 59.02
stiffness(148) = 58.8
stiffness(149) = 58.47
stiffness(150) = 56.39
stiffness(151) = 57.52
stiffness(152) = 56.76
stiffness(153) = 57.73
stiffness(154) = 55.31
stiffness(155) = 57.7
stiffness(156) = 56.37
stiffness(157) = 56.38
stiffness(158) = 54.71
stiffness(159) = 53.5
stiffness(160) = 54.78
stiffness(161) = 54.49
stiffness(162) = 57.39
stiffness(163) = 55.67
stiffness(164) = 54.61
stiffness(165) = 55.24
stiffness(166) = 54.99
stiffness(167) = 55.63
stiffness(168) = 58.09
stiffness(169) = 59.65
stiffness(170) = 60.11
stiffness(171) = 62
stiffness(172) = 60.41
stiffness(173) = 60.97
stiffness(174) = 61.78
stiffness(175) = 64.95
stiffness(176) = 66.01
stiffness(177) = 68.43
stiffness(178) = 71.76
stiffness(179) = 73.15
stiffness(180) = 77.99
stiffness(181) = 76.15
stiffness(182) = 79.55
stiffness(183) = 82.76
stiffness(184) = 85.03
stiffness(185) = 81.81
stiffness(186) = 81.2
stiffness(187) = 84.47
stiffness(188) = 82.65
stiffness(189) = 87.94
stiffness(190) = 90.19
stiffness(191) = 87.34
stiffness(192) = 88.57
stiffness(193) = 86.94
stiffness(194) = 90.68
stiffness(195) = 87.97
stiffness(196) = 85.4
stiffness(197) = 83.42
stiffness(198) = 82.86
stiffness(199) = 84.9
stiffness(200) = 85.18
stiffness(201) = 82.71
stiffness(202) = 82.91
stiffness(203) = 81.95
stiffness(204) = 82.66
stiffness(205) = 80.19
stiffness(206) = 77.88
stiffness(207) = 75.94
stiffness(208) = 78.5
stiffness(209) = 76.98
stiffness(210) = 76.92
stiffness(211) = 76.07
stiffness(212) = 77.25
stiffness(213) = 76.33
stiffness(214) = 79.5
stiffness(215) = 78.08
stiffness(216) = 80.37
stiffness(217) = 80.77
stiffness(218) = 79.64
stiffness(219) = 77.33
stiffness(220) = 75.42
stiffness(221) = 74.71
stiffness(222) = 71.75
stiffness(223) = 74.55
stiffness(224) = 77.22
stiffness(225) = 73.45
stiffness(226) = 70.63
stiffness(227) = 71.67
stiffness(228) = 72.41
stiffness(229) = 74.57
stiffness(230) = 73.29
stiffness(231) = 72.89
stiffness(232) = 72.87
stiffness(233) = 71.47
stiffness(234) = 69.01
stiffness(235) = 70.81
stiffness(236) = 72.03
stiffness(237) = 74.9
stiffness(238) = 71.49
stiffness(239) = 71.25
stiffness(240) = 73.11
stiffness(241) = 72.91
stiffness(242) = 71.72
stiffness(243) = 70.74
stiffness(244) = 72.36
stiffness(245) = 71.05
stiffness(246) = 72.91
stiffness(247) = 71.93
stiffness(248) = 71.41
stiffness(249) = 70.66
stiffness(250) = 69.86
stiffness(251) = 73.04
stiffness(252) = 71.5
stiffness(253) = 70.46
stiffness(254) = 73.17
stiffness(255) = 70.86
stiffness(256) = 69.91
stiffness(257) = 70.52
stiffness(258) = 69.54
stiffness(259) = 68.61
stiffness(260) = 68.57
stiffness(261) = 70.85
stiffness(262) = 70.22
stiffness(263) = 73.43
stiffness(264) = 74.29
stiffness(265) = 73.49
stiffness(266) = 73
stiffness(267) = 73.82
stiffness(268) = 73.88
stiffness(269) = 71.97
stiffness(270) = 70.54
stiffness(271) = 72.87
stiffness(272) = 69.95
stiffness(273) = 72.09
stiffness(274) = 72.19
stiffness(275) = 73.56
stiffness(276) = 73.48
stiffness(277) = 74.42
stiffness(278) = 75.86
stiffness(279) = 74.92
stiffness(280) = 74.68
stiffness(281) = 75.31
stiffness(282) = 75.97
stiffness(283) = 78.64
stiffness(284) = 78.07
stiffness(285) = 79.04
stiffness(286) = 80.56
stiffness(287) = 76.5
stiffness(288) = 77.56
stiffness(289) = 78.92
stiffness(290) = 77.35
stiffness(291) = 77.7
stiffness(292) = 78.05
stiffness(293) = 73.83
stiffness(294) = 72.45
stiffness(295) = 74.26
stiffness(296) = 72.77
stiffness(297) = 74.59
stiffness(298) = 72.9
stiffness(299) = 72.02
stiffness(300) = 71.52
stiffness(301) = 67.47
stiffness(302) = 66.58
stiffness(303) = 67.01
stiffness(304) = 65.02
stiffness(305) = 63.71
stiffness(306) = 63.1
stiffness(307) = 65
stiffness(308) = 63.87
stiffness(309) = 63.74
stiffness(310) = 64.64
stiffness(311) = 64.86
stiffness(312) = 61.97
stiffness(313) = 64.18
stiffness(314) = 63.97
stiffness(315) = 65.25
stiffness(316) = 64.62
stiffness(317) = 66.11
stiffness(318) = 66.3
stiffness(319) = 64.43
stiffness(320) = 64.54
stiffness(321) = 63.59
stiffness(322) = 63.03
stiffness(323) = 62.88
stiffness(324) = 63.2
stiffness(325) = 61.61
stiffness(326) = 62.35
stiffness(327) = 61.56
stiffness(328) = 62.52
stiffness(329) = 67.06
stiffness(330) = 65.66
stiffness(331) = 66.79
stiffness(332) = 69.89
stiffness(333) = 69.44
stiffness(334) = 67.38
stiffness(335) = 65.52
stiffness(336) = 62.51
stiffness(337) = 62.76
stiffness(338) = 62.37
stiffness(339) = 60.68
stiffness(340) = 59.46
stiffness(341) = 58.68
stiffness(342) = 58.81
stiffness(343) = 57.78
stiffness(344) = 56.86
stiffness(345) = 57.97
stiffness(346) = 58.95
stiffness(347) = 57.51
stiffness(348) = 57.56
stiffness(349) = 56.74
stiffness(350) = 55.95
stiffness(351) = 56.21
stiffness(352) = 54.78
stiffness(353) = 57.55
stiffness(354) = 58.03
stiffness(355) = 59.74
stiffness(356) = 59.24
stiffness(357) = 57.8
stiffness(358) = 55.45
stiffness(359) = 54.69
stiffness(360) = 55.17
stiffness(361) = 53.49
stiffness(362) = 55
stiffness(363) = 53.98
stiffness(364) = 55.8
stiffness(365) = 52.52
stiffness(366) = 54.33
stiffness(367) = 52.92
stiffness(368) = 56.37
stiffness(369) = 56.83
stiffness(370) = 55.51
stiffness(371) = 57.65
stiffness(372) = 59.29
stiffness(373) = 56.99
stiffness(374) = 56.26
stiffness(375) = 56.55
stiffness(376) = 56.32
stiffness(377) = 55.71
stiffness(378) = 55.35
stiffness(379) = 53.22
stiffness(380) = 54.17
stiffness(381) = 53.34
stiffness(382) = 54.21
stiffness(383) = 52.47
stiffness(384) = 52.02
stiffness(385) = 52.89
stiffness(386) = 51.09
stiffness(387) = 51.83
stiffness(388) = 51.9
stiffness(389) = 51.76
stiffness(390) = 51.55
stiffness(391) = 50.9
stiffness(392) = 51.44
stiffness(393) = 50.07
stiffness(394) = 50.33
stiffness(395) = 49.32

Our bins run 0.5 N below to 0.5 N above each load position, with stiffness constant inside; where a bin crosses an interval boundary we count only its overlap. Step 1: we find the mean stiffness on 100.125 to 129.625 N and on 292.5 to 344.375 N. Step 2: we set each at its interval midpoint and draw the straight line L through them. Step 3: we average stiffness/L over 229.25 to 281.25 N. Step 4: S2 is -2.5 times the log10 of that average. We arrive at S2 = -0.19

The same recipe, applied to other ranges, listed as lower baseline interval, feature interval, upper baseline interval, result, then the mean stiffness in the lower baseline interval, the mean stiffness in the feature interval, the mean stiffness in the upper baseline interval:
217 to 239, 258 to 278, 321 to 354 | -0.05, 73.6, 72.2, 61.3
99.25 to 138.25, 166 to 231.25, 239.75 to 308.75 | -0.22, 51.5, 76.5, 72.3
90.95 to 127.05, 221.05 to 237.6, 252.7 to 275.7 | -0.10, 48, 72.8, 71.7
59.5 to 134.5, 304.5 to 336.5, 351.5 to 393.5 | -0.21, 47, 64.5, 54.7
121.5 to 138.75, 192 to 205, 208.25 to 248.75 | -0.22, 57.3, 84.8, 74.1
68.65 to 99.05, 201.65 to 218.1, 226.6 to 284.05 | -0.21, 44.2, 78.9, 72.4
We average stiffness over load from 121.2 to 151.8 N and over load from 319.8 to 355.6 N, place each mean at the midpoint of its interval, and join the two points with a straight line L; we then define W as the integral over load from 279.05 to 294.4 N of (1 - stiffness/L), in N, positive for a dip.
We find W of -4.2 N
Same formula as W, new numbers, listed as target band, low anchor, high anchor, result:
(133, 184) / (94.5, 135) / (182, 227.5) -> 3.12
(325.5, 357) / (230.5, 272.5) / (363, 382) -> -0.63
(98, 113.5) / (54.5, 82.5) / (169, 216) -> 2.20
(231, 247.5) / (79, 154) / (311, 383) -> -4.85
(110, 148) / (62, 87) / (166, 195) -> 2.55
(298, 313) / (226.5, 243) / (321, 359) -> -0.32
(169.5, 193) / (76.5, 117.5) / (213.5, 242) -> -4.26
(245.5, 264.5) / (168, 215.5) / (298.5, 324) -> -0.01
